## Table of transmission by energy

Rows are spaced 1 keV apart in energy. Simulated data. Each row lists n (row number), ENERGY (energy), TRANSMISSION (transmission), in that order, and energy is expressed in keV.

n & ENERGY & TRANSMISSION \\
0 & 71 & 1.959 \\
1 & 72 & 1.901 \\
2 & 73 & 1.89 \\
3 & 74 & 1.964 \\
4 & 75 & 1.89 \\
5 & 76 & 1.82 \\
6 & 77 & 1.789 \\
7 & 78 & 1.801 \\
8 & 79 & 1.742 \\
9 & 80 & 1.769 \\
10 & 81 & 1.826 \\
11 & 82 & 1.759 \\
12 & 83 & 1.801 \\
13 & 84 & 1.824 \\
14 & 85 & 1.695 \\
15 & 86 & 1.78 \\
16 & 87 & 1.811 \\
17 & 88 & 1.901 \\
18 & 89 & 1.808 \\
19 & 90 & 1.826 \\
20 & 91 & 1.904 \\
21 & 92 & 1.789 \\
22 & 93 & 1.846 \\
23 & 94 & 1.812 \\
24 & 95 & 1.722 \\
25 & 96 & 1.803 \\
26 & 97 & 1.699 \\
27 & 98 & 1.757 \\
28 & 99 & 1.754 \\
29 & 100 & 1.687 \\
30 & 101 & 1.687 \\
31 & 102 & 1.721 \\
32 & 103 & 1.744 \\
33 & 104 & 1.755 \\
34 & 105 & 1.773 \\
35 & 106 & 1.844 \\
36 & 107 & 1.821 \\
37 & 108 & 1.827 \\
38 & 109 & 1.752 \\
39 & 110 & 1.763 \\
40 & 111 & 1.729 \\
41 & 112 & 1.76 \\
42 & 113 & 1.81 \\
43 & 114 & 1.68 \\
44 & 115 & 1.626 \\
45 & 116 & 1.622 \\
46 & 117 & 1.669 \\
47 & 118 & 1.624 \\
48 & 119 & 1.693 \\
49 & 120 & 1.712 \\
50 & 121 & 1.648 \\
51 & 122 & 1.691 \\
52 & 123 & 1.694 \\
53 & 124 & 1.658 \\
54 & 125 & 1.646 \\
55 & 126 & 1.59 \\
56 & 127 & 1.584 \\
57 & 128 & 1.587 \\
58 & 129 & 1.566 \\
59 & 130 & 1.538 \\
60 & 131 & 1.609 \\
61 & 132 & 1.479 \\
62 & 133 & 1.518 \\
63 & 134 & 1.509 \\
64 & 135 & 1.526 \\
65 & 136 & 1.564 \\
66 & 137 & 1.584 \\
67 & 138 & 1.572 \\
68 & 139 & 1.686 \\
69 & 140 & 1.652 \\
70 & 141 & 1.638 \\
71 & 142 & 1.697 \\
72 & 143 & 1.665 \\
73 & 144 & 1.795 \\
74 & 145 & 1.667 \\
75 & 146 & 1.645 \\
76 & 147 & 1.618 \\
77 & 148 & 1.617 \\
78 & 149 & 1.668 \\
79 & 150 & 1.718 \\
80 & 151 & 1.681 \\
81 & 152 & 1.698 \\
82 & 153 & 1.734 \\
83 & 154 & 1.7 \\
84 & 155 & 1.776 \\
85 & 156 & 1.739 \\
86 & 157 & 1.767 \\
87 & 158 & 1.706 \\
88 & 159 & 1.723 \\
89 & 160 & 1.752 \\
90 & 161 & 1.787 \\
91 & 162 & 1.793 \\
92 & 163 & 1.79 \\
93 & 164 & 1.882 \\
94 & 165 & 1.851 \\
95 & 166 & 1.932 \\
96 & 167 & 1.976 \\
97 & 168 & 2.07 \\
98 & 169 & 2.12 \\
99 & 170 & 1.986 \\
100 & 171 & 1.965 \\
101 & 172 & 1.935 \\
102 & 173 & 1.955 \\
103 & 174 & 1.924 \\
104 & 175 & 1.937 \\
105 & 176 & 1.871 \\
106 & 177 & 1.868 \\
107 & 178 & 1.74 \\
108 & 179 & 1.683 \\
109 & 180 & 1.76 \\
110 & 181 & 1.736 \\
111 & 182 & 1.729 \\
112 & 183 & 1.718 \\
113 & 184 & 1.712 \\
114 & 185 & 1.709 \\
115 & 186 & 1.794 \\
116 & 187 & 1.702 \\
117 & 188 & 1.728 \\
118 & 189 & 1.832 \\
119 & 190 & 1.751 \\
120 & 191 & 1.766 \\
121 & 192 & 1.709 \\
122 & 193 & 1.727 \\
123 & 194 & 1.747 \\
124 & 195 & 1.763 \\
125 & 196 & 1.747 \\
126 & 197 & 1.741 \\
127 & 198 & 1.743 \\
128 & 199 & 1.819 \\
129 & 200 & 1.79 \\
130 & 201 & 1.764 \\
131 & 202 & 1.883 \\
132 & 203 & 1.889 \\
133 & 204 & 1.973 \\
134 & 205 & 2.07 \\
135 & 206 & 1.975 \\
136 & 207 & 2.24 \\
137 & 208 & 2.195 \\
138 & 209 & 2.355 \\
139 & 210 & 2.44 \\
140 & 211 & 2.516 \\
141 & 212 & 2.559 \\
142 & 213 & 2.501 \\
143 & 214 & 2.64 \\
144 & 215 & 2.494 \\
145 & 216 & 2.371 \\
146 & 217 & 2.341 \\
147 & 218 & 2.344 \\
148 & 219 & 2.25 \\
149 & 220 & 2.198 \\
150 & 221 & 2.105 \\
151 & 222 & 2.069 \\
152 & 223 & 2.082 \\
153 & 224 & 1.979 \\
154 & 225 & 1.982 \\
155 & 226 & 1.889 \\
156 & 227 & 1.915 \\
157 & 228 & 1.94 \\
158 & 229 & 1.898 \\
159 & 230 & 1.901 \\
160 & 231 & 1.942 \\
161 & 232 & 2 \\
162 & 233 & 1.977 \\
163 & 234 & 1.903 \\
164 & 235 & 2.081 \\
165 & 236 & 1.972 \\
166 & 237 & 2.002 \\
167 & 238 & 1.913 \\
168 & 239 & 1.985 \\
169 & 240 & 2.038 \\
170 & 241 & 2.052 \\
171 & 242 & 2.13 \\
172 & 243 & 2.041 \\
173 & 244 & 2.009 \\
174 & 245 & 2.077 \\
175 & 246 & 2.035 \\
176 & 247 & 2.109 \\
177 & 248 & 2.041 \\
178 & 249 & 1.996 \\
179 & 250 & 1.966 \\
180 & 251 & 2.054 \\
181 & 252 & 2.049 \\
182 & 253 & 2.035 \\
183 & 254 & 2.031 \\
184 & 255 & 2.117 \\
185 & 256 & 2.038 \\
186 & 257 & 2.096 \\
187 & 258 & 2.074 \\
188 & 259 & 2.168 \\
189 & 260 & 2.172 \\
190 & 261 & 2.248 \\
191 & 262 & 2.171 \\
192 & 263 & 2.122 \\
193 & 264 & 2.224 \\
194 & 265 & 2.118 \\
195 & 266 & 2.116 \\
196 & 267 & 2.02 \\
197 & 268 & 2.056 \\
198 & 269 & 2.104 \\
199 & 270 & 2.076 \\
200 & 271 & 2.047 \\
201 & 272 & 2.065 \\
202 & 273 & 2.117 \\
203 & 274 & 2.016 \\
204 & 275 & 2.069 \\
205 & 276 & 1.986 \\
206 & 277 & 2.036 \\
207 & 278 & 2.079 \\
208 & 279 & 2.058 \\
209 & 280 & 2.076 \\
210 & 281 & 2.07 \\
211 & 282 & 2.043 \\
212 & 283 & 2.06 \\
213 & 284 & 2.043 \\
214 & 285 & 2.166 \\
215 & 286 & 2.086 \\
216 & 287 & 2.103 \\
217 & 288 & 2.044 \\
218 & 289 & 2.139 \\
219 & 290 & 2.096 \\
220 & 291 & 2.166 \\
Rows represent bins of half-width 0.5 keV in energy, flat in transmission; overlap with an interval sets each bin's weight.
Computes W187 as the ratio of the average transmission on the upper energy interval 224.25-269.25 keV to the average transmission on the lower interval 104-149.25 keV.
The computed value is 1.2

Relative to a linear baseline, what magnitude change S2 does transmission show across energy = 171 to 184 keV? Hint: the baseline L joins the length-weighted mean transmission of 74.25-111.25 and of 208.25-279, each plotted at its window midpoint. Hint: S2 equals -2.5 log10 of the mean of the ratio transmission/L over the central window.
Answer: 0.08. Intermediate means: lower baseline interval 1.79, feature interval 1.82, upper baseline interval 2.11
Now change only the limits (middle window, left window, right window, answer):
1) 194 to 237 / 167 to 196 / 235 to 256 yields -0.075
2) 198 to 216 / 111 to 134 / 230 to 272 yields -0.139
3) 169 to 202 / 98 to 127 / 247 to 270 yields 0.060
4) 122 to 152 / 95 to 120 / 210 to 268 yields 0.123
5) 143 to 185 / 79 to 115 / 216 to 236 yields 0.071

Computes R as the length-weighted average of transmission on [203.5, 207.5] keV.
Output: 2.06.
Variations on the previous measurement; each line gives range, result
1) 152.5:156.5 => 1.74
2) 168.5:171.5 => 2.02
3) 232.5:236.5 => 1.98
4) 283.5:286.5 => 2.1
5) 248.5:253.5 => 2.02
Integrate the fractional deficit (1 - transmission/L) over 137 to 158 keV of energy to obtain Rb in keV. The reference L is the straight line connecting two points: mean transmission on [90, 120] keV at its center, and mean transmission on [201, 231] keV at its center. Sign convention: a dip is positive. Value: 2.4 keV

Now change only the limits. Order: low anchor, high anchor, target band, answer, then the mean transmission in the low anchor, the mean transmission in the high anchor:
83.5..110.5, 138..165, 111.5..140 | 2.0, 1.78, 1.72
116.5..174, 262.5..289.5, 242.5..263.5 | -0.7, 1.71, 2.08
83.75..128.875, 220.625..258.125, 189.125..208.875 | 0.6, 1.73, 2.01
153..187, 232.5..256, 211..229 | -2.3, 1.83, 2.03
